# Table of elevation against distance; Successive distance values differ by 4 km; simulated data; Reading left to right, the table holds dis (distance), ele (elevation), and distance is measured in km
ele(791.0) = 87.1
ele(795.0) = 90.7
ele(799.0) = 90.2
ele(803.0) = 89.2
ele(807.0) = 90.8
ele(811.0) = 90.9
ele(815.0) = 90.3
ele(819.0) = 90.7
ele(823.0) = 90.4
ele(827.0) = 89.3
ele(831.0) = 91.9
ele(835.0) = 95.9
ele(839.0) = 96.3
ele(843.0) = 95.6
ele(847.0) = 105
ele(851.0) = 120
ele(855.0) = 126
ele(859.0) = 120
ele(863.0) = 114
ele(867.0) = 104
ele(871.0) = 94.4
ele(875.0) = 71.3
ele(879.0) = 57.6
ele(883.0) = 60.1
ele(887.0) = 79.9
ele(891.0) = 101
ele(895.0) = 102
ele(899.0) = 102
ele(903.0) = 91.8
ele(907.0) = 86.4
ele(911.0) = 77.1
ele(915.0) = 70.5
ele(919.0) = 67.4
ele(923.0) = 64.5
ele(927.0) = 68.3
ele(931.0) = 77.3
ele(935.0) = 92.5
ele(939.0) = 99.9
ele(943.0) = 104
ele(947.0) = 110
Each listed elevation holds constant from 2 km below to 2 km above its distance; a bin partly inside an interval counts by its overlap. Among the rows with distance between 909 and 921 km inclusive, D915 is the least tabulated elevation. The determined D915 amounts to 67.4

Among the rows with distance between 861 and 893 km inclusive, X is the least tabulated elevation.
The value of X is 57.6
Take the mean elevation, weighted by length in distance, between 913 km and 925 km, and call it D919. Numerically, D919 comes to 67.5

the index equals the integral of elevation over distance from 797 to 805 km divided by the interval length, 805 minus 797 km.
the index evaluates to 89.7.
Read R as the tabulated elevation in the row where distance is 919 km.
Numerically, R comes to 67.4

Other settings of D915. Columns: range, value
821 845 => 89.3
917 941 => 64.5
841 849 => 95.6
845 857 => 105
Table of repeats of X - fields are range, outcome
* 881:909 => 60.1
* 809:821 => 90.3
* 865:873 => 94.4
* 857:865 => 114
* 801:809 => 89.2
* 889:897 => 101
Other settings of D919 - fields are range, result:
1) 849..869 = 117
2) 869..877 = 82.8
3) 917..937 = 74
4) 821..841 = 92.8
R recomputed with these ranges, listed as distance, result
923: 64.5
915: 70.5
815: 90.3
